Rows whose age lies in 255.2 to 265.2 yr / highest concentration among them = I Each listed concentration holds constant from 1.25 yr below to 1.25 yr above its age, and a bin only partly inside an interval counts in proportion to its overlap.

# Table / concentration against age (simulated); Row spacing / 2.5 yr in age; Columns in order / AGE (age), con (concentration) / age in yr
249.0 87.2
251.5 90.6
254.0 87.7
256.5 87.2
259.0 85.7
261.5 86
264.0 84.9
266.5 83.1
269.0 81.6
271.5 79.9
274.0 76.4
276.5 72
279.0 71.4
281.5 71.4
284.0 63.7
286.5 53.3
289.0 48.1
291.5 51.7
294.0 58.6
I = 87.2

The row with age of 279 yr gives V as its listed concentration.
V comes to 71.4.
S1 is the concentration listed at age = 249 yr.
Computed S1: 87.2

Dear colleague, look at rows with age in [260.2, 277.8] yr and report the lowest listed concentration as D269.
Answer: 72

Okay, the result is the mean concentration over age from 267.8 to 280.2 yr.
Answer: 76.3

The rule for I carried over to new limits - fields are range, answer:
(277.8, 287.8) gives 71.4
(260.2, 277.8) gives 86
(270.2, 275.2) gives 79.9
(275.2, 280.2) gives 72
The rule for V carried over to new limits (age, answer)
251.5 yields 90.6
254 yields 87.7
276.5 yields 72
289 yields 48.1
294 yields 58.6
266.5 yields 83.1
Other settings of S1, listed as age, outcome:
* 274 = 76.4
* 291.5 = 51.7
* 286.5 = 53.3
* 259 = 85.7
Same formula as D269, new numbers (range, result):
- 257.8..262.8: 85.7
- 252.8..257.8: 87.2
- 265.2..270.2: 81.6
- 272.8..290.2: 48.1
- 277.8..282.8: 71.4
